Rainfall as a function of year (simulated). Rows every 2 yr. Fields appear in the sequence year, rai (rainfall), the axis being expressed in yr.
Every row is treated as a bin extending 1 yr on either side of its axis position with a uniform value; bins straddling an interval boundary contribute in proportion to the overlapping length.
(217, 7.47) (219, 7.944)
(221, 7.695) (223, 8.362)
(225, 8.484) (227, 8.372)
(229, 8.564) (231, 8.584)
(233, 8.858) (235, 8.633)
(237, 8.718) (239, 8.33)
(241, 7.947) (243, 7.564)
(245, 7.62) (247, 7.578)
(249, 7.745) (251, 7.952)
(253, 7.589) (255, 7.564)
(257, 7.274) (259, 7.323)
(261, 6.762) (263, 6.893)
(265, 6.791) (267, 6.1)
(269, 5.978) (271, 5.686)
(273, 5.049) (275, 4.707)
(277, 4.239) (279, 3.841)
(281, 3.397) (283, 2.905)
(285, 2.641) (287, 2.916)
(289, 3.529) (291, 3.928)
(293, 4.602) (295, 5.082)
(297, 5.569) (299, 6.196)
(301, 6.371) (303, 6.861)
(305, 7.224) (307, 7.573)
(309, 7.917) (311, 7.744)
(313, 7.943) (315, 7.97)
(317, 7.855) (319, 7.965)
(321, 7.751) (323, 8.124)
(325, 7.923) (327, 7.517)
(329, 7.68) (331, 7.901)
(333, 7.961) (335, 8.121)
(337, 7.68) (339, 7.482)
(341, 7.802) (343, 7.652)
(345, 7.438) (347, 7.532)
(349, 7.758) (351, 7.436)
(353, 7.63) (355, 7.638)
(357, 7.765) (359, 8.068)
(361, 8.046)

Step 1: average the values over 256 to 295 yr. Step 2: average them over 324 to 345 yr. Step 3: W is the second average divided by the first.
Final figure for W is 1.56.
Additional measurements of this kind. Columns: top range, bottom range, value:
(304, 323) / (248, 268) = 1.08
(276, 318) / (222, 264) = 0.70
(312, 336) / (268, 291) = 1.94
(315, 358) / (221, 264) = 0.98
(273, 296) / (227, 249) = 0.47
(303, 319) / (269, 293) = 1.92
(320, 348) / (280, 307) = 1.61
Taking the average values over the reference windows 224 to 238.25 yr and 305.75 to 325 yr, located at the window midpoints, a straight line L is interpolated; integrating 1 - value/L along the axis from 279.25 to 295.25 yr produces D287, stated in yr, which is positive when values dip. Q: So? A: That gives 9.0 yr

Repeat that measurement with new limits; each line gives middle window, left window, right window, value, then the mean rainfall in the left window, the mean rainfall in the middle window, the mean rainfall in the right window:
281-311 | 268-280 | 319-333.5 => 4.87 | 4.92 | 5.26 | 7.84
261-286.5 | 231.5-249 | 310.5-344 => 9.98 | 8.14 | 4.89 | 7.83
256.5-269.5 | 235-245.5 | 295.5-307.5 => 1.36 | 8.11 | 6.74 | 6.53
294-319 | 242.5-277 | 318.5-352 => 1.06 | 6.75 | 7.06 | 7.75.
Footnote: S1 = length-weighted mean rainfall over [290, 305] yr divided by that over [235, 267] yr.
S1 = 0.7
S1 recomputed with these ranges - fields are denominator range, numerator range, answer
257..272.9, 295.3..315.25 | 1.09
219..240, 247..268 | 0.86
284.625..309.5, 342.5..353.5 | 1.39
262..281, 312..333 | 1.47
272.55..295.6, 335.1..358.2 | 1.98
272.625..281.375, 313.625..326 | 1.87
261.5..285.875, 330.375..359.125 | 1.57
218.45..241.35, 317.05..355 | 0.92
